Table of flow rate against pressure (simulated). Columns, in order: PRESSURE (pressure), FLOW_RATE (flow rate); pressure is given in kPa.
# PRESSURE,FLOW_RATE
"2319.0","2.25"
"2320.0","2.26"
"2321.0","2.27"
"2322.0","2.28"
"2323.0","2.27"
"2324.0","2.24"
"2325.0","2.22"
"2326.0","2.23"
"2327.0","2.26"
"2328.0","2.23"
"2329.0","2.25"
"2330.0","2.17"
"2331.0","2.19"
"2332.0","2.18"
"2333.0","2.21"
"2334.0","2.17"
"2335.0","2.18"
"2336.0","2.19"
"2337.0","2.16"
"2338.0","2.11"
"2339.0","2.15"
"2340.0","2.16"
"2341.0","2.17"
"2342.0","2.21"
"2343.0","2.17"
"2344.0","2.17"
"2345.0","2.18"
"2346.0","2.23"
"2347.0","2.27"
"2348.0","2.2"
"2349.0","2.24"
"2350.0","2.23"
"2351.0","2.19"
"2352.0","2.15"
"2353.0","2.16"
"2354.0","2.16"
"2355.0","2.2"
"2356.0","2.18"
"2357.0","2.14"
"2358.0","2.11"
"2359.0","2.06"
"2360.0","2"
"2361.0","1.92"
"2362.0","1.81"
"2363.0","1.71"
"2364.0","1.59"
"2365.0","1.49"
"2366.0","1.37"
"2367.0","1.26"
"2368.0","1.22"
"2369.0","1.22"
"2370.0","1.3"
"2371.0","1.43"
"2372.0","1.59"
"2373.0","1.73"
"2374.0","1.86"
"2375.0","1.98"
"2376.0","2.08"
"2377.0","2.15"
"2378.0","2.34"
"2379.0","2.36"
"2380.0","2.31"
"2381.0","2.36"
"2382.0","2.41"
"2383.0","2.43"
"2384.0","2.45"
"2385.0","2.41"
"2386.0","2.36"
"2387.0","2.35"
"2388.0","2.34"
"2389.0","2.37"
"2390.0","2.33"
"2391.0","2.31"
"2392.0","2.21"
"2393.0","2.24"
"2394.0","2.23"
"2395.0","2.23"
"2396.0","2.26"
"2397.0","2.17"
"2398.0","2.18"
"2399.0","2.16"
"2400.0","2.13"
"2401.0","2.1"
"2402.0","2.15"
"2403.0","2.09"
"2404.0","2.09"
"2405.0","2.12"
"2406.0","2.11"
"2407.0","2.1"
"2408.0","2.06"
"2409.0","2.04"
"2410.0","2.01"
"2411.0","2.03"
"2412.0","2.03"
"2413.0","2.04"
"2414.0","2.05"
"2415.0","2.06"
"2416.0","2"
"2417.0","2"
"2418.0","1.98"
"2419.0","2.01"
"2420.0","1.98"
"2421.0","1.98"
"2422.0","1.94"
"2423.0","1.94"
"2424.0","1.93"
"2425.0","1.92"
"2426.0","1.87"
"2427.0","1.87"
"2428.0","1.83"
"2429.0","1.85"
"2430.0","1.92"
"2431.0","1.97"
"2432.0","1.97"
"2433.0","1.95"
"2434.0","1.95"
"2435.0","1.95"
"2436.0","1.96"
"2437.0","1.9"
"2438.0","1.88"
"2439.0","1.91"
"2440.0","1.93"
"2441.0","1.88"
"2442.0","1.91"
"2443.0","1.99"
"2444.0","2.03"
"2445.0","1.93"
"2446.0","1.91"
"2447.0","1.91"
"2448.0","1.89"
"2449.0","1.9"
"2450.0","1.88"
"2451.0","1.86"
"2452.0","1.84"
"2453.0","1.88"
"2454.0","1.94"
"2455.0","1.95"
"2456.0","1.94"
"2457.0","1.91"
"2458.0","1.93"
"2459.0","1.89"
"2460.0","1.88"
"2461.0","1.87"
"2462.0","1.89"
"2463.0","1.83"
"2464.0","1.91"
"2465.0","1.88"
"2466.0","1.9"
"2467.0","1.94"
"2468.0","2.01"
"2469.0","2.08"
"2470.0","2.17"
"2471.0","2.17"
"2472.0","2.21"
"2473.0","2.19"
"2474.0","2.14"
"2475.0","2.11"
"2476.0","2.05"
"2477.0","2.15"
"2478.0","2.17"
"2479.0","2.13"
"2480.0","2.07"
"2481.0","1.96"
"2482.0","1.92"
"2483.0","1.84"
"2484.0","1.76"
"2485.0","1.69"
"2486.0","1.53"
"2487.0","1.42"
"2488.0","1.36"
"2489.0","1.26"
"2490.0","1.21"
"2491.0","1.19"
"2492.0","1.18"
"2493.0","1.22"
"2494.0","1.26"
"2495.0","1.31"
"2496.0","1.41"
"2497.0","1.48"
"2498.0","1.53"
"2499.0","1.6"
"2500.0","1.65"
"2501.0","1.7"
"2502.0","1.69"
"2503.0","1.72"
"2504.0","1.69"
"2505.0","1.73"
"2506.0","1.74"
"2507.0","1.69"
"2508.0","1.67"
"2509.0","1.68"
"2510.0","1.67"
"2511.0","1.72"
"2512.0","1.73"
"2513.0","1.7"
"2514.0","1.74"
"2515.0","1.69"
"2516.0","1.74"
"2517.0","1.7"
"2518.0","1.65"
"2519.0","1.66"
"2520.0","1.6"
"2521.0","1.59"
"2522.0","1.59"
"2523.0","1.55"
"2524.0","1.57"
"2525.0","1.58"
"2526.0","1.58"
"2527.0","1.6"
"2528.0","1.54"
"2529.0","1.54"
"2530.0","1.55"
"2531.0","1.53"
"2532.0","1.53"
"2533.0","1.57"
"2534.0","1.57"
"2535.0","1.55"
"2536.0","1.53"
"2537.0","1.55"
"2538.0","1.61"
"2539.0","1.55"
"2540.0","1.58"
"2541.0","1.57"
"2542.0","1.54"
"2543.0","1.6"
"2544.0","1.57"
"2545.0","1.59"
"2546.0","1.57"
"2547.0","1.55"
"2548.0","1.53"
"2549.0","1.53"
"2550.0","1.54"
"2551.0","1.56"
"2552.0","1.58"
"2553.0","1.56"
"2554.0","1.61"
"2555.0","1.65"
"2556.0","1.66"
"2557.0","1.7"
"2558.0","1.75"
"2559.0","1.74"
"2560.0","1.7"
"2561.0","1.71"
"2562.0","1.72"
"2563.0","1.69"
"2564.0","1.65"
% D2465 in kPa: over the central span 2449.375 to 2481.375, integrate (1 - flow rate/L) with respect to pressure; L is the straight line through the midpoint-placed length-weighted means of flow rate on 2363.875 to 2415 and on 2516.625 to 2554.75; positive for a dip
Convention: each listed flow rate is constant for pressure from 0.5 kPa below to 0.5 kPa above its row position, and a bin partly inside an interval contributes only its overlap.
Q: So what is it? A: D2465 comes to -3.4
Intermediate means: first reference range 2.05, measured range 1.99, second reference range 1.57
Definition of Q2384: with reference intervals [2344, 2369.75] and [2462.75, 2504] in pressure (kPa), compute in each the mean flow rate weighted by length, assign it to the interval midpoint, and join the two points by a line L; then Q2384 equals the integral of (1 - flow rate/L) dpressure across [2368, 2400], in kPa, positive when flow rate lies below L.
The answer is -3.9 kPa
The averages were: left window 1.93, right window 1.75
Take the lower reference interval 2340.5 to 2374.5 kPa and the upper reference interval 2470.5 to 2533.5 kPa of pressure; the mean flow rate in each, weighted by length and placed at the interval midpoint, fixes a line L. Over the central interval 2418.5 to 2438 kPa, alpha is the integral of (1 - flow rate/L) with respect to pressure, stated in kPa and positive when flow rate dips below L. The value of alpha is -1.5 kPa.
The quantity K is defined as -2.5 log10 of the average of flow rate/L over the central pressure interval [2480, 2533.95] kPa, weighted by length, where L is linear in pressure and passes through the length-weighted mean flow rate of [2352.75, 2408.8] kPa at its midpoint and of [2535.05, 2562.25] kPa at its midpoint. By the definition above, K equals 0.080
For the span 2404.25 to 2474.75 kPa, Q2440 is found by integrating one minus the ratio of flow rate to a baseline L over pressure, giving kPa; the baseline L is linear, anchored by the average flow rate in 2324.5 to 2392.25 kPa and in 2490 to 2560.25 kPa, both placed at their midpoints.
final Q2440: -4.9 kPa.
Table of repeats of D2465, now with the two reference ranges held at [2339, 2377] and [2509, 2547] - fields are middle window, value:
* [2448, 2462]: -1.2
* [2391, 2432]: -5.0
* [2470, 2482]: -2.9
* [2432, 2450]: -1.6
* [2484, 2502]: 2.6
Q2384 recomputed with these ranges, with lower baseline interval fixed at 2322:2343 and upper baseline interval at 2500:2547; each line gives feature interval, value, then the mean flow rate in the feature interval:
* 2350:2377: 3.70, 1.82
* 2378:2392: -2.21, 2.36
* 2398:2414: -0.88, 2.09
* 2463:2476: -1.94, 2.05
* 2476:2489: -0.54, 1.82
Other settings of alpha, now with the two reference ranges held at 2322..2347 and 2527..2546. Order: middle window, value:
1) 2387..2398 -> -1.38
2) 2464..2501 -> -0.42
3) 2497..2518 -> -0.40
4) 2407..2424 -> -0.58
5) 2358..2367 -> 1.60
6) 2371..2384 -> -0.36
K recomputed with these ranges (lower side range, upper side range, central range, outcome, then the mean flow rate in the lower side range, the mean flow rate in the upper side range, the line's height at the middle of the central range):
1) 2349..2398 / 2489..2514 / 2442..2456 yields -0.099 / 2.04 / 1.55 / 1.75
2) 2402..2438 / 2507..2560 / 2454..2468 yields -0.033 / 1.99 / 1.61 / 1.85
